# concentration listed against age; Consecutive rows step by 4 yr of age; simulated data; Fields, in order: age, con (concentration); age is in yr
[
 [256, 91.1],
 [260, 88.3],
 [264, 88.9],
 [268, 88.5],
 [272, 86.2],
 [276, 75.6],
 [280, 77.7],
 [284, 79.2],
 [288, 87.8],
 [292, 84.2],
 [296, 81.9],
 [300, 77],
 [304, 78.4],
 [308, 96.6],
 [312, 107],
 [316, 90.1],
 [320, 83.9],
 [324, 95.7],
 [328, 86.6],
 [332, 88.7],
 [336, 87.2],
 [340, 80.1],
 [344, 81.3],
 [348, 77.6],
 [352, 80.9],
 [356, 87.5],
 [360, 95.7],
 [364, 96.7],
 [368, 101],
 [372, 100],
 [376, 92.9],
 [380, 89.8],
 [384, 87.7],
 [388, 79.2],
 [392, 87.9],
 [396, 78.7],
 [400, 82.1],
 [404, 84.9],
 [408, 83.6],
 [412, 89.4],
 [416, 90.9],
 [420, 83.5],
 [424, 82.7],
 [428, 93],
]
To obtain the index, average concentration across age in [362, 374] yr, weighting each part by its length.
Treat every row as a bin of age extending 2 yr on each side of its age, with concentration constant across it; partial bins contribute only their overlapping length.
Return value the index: 99.2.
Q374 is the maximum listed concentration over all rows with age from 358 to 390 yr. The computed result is 101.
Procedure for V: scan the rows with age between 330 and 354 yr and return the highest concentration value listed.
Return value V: 88.7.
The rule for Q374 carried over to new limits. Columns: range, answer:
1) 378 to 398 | 89.8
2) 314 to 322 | 90.1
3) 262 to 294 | 88.9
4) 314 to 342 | 95.7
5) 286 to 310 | 96.6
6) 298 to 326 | 107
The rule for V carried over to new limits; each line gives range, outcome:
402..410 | 84.9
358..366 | 96.7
